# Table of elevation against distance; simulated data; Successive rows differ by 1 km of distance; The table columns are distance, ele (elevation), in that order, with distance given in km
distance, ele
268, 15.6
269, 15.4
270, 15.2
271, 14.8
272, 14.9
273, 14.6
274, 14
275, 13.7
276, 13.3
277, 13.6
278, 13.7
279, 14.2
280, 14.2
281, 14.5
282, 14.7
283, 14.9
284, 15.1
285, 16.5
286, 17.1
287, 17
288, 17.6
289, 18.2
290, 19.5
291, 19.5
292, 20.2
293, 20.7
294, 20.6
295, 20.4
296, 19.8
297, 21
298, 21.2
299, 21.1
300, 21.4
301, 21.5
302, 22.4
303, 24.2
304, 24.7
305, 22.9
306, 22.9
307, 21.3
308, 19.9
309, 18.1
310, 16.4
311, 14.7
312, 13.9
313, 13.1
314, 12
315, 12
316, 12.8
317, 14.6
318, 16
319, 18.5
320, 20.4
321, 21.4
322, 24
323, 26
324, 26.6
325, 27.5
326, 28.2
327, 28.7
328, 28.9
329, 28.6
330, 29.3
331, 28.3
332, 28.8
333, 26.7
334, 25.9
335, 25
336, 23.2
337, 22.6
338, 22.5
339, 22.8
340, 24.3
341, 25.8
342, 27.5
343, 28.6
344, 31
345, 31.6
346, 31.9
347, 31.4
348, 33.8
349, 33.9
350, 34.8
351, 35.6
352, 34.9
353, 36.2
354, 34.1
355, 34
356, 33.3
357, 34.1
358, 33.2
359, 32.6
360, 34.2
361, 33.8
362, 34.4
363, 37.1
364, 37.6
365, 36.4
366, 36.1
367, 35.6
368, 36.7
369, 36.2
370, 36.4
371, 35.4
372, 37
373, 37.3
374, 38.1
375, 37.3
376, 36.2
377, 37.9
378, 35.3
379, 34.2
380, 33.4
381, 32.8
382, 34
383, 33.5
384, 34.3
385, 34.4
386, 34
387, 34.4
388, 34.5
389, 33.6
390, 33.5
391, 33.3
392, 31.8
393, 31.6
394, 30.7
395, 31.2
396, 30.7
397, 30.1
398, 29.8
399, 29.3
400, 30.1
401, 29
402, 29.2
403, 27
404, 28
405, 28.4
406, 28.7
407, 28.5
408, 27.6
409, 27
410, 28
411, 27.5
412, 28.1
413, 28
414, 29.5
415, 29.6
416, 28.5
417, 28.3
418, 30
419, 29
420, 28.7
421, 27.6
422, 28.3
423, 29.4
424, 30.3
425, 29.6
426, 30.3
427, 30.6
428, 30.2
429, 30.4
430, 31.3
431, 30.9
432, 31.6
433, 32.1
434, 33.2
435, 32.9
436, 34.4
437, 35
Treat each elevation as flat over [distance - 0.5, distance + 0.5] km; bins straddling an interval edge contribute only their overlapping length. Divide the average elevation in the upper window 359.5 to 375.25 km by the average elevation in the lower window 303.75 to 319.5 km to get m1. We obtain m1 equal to 2.1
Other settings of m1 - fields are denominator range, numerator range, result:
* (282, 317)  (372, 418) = 1.70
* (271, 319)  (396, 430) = 1.66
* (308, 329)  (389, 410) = 1.50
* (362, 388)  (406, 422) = 0.80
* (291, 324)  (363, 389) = 1.82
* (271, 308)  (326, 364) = 1.67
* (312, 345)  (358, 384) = 1.51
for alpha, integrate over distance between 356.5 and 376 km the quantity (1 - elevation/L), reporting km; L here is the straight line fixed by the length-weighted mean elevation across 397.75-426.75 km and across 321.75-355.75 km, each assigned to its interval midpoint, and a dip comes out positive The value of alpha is -4.65 km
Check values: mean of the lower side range 29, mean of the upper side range 28.7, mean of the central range 35.8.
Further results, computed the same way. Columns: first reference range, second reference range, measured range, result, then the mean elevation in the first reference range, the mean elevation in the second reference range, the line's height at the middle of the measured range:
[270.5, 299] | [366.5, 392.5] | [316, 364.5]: -1.70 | 16.8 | 35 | 27.5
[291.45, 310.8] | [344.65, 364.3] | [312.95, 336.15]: 3.49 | 21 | 34.1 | 26.7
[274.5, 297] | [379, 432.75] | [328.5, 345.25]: -2.90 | 16.9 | 30.4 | 22.6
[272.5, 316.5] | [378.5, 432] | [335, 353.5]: -4.73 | 17.6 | 30.4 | 23.4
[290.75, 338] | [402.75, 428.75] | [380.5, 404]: -4.08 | 21.7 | 28.8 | 27.1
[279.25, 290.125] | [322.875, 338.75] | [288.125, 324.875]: 2.05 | 16.1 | 26.6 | 21.1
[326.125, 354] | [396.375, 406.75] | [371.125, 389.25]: -3.84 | 29.1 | 29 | 29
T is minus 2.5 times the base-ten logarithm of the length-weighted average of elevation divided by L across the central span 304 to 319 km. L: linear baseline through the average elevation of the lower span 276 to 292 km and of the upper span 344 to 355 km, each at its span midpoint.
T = 0.35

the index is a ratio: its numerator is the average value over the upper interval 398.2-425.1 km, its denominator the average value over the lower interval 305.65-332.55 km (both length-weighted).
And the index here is 1.3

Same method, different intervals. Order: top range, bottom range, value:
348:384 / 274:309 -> 1.90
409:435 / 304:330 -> 1.44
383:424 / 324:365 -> 0.99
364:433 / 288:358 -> 1.31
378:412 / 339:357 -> 0.98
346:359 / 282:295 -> 1.88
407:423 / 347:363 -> 0.83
